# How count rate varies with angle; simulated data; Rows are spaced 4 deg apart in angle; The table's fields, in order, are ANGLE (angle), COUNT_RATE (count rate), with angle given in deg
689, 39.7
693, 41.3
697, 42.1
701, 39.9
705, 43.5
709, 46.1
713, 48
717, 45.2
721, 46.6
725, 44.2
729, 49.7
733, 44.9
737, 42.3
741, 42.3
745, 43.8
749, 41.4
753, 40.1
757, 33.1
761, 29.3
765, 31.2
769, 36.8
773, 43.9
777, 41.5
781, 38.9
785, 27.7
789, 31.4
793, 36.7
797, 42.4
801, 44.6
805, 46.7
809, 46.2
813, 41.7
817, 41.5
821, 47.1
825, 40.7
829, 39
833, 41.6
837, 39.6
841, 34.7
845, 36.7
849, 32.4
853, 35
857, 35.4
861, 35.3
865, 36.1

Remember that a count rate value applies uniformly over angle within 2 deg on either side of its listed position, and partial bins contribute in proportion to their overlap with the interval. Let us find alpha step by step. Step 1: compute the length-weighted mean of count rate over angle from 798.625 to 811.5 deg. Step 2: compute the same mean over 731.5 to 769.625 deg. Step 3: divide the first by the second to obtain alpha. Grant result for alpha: 1.18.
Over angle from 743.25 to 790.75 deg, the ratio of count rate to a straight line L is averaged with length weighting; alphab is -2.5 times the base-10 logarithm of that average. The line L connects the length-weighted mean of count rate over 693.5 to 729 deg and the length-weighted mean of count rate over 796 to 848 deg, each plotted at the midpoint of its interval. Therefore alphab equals 0.18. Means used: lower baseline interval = 44.6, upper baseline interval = 41.5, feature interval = 36.6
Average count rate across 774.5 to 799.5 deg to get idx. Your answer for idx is 36.7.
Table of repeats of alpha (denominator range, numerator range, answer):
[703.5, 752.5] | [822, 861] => 0.84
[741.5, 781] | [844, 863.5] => 0.92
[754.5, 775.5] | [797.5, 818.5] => 1.25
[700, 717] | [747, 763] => 0.80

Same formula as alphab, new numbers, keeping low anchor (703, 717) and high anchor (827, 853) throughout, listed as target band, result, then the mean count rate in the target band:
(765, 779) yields 0.06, 39.4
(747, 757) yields 0.10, 39.2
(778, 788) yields 0.20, 33.9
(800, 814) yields -0.15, 45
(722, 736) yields -0.04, 46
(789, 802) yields 0.02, 39.5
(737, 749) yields 0.02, 42.6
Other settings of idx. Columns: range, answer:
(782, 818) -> 39.8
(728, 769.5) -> 39.4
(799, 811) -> 45.8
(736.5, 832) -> 39.6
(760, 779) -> 36.9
